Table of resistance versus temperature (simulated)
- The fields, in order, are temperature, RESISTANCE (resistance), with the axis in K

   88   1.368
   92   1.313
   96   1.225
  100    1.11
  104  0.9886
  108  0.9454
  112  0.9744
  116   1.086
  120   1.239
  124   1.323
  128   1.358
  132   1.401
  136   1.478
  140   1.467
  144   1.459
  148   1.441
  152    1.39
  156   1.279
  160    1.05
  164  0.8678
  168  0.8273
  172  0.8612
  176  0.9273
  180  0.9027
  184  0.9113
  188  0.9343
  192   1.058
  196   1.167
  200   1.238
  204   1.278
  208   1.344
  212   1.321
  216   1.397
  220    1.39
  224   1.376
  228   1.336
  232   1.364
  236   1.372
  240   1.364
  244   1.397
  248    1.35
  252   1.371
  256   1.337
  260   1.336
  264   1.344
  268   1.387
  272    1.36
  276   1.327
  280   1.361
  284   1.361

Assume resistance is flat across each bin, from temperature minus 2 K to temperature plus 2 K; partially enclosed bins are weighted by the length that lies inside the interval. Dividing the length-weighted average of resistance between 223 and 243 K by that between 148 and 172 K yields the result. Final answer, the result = 1.2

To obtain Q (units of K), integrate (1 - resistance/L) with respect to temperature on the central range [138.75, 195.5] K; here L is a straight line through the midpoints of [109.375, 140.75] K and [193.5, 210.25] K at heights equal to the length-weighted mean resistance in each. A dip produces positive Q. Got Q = 7.6 K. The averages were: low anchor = 1.28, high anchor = 1.25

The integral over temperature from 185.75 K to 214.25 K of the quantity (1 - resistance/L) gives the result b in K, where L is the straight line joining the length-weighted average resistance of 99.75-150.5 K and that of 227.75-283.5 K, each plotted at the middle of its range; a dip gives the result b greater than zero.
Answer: 2.7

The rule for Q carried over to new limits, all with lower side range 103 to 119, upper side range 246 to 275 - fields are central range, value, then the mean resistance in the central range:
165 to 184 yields 4.53 K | 0.882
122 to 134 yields -3.51 K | 1.36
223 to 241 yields -1.01 K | 1.36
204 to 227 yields -1.93 K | 1.36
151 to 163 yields -0.84 K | 1.2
